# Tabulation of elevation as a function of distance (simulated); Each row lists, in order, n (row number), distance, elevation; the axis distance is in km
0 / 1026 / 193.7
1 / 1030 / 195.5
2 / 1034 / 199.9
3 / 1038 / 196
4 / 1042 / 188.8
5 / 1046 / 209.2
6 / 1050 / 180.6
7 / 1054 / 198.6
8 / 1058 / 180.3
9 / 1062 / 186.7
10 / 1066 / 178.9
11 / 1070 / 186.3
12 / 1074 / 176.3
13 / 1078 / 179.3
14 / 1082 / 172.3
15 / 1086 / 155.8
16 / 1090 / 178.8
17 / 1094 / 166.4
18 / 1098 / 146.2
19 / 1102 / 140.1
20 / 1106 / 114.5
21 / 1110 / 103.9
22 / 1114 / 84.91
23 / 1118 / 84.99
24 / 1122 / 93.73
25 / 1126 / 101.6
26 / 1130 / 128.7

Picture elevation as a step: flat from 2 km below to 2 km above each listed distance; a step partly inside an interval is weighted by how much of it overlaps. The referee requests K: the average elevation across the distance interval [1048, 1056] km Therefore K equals 190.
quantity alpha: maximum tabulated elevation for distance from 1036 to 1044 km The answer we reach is 196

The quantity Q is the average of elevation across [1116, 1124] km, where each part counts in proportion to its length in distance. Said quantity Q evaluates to 89.4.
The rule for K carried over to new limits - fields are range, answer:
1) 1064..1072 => 183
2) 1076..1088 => 169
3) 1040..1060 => 192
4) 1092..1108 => 142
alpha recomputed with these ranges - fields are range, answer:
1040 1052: 209.2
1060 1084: 186.7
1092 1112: 166.4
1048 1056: 198.6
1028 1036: 199.9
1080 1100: 178.8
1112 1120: 84.99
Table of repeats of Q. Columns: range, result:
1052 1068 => 186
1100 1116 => 111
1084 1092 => 167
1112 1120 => 84.9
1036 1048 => 198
